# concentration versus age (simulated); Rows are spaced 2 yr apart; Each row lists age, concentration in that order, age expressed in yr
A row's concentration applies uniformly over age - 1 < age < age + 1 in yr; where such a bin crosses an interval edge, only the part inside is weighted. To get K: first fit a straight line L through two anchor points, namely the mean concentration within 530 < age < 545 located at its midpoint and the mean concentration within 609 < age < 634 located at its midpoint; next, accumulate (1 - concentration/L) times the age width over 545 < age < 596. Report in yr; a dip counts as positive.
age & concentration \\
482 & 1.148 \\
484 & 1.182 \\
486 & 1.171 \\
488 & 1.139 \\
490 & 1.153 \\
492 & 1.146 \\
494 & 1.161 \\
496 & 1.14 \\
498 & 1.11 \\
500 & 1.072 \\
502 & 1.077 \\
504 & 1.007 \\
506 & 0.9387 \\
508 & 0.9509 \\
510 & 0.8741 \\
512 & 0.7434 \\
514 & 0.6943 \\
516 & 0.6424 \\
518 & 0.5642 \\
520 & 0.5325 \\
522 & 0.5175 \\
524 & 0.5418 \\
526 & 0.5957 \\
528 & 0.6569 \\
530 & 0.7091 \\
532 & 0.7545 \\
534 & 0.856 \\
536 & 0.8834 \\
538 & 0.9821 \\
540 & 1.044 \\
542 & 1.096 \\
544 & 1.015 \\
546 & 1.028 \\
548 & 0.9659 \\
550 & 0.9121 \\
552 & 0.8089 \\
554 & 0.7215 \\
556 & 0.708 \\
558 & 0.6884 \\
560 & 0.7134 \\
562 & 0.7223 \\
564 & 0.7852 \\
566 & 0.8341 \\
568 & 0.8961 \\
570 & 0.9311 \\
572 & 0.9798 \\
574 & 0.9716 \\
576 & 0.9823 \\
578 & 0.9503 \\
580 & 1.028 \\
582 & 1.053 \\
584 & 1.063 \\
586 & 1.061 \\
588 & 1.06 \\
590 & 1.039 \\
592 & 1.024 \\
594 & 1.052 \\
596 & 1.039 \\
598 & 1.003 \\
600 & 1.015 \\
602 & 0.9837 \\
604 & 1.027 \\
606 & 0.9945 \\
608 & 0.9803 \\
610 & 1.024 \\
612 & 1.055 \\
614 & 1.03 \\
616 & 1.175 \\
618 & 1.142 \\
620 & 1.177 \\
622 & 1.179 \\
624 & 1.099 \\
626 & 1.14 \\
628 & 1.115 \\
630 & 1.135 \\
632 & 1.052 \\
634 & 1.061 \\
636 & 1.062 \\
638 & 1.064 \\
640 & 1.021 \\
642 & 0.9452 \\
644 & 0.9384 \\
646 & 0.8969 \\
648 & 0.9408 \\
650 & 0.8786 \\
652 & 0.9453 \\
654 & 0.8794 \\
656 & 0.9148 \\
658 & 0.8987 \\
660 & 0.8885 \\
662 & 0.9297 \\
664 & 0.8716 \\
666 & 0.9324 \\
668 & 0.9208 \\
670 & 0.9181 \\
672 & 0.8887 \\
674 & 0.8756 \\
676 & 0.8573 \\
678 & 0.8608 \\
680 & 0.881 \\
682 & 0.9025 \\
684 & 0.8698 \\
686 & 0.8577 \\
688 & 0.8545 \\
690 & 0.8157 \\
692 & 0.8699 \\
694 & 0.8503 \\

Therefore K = 4.13 yr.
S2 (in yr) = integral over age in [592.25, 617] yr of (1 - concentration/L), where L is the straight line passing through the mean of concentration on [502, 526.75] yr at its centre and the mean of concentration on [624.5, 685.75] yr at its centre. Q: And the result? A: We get -4.53 yr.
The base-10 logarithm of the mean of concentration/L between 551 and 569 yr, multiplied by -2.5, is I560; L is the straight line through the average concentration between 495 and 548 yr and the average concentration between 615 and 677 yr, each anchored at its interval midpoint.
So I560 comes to 0.17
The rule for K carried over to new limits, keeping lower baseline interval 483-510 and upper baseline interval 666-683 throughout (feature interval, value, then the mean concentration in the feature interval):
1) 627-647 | -2.1 yr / 1.03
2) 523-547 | 4.5 yr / 0.847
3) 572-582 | 0.1 yr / 0.99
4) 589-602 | -0.6 yr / 1.03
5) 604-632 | -4.1 yr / 1.09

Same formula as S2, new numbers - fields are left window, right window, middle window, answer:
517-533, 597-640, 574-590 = -2.42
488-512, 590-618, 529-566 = 6.65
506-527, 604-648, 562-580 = -0.90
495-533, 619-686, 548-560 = 0.92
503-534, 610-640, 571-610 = -1.63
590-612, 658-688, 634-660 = -0.42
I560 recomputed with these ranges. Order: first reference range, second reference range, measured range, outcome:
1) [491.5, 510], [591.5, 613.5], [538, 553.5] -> 0.07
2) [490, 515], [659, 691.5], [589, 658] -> -0.12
